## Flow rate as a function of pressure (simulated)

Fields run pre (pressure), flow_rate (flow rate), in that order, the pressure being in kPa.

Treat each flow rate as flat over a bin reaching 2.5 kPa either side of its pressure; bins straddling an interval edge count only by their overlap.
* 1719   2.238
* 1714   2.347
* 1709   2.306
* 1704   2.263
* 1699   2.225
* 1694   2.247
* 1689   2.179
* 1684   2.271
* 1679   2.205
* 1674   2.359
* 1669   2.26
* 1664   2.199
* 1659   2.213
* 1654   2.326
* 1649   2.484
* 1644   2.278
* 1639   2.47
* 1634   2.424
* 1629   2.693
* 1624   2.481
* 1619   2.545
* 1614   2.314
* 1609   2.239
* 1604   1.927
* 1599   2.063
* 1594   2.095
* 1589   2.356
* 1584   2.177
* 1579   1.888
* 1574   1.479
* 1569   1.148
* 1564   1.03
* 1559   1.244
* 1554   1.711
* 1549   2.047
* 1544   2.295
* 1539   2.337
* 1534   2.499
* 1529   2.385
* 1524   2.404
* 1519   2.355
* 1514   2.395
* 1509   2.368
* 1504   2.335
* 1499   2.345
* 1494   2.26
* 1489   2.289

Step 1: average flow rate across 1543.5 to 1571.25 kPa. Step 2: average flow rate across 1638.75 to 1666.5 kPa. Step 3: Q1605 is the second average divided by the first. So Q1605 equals 1.5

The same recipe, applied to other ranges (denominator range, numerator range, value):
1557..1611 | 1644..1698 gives 1.27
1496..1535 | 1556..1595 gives 0.70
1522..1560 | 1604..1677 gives 1.10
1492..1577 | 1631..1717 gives 1.13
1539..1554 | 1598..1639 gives 1.11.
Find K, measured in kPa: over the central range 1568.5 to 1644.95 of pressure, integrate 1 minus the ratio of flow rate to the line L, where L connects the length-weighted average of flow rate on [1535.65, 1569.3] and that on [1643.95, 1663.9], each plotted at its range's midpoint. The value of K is -4.7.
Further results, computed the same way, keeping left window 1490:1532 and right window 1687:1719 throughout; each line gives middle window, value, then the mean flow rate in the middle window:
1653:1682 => 0.3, 2.26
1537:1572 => 9.9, 1.68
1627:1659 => -1.9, 2.42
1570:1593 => 3.9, 1.93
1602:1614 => 0.9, 2.14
